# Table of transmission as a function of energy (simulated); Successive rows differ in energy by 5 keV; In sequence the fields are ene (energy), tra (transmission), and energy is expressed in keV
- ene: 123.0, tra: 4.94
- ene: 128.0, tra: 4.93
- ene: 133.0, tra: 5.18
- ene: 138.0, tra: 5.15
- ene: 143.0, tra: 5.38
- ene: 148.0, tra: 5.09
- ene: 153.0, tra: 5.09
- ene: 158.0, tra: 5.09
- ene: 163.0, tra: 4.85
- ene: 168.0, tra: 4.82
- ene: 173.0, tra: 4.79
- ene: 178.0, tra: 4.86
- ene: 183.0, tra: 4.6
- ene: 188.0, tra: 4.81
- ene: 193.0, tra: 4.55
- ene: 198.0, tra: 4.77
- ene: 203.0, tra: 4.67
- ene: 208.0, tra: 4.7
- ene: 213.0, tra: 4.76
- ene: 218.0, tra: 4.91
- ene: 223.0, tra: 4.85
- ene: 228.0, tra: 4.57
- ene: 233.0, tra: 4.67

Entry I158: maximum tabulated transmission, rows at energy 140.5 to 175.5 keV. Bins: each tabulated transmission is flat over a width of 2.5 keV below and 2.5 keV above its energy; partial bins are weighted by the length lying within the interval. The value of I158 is 5.38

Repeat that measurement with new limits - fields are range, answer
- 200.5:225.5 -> 4.91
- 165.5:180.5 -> 4.86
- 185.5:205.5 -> 4.81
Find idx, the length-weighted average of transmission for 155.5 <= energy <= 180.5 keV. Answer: 4.88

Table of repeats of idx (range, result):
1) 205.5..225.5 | 4.8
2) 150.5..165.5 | 5.01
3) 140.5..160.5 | 5.16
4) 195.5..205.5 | 4.72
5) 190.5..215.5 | 4.69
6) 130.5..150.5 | 5.2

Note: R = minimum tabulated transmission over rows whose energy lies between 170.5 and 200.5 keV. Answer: 4.55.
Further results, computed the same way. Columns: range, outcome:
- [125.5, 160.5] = 4.93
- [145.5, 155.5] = 5.09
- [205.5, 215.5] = 4.7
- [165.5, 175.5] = 4.79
